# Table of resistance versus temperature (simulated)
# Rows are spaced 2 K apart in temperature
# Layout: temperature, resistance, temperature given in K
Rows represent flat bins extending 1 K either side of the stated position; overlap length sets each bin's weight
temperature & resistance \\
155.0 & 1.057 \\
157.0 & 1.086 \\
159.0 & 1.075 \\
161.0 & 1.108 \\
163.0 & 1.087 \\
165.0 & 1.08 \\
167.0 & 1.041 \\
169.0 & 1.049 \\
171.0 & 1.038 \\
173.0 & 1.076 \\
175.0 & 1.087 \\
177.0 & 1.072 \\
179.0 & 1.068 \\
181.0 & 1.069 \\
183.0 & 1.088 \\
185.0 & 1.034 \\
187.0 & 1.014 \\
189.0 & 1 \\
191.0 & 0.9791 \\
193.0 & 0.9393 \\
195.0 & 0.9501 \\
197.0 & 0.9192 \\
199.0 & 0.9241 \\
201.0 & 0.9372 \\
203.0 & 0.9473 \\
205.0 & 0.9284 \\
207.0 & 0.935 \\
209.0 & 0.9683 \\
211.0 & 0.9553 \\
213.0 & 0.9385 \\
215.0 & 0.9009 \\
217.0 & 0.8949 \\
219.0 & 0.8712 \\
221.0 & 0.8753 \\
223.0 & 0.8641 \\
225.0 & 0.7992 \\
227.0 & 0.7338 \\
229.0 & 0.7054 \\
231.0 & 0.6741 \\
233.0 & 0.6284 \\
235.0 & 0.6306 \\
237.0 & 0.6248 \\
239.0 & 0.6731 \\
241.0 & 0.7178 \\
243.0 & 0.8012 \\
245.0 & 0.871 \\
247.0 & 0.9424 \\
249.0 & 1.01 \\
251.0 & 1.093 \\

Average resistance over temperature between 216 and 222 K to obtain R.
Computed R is 0.88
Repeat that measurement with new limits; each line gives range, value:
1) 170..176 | 1.07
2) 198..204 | 0.936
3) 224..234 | 0.708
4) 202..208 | 0.937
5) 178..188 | 1.05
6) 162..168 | 1.07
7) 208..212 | 0.962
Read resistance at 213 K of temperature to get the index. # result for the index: 0.9385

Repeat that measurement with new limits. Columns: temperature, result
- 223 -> 0.8641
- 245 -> 0.871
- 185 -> 1.034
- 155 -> 1.057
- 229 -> 0.7054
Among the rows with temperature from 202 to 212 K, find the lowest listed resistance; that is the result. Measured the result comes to 0.9284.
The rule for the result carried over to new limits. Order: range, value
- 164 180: 1.038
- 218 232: 0.6741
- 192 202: 0.9192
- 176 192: 0.9791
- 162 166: 1.08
